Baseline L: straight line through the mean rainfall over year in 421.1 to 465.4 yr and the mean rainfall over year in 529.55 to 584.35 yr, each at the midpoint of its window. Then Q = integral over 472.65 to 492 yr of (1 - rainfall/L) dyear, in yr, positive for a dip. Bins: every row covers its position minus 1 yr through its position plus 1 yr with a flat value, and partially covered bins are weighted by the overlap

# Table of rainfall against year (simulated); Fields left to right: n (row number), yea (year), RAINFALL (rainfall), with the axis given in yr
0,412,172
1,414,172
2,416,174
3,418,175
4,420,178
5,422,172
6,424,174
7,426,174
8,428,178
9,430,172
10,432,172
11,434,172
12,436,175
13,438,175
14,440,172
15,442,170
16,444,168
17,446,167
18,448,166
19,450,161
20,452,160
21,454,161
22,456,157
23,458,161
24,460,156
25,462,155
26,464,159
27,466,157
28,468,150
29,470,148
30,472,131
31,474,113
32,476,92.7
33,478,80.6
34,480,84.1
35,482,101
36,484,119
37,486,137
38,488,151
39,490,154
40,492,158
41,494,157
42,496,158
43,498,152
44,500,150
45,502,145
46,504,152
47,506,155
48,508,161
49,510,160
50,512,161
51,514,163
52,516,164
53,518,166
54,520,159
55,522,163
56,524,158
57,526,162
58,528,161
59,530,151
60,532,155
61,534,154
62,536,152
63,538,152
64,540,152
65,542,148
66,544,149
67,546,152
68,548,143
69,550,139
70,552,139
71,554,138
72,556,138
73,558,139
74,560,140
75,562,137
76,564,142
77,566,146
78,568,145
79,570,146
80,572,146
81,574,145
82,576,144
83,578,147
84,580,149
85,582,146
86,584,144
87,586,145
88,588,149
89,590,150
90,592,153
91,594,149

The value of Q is 5.1 yr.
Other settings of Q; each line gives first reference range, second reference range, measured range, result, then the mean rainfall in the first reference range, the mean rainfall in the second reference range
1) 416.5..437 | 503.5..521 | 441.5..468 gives 1.4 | 174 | 160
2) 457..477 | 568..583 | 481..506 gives -0.3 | 142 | 146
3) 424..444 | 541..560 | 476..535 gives 2.6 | 173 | 143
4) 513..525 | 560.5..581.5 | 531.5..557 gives 1.1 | 162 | 145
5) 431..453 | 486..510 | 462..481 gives 4.2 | 169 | 153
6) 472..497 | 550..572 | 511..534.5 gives -4.7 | 126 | 141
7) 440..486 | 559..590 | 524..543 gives -1.4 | 142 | 145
